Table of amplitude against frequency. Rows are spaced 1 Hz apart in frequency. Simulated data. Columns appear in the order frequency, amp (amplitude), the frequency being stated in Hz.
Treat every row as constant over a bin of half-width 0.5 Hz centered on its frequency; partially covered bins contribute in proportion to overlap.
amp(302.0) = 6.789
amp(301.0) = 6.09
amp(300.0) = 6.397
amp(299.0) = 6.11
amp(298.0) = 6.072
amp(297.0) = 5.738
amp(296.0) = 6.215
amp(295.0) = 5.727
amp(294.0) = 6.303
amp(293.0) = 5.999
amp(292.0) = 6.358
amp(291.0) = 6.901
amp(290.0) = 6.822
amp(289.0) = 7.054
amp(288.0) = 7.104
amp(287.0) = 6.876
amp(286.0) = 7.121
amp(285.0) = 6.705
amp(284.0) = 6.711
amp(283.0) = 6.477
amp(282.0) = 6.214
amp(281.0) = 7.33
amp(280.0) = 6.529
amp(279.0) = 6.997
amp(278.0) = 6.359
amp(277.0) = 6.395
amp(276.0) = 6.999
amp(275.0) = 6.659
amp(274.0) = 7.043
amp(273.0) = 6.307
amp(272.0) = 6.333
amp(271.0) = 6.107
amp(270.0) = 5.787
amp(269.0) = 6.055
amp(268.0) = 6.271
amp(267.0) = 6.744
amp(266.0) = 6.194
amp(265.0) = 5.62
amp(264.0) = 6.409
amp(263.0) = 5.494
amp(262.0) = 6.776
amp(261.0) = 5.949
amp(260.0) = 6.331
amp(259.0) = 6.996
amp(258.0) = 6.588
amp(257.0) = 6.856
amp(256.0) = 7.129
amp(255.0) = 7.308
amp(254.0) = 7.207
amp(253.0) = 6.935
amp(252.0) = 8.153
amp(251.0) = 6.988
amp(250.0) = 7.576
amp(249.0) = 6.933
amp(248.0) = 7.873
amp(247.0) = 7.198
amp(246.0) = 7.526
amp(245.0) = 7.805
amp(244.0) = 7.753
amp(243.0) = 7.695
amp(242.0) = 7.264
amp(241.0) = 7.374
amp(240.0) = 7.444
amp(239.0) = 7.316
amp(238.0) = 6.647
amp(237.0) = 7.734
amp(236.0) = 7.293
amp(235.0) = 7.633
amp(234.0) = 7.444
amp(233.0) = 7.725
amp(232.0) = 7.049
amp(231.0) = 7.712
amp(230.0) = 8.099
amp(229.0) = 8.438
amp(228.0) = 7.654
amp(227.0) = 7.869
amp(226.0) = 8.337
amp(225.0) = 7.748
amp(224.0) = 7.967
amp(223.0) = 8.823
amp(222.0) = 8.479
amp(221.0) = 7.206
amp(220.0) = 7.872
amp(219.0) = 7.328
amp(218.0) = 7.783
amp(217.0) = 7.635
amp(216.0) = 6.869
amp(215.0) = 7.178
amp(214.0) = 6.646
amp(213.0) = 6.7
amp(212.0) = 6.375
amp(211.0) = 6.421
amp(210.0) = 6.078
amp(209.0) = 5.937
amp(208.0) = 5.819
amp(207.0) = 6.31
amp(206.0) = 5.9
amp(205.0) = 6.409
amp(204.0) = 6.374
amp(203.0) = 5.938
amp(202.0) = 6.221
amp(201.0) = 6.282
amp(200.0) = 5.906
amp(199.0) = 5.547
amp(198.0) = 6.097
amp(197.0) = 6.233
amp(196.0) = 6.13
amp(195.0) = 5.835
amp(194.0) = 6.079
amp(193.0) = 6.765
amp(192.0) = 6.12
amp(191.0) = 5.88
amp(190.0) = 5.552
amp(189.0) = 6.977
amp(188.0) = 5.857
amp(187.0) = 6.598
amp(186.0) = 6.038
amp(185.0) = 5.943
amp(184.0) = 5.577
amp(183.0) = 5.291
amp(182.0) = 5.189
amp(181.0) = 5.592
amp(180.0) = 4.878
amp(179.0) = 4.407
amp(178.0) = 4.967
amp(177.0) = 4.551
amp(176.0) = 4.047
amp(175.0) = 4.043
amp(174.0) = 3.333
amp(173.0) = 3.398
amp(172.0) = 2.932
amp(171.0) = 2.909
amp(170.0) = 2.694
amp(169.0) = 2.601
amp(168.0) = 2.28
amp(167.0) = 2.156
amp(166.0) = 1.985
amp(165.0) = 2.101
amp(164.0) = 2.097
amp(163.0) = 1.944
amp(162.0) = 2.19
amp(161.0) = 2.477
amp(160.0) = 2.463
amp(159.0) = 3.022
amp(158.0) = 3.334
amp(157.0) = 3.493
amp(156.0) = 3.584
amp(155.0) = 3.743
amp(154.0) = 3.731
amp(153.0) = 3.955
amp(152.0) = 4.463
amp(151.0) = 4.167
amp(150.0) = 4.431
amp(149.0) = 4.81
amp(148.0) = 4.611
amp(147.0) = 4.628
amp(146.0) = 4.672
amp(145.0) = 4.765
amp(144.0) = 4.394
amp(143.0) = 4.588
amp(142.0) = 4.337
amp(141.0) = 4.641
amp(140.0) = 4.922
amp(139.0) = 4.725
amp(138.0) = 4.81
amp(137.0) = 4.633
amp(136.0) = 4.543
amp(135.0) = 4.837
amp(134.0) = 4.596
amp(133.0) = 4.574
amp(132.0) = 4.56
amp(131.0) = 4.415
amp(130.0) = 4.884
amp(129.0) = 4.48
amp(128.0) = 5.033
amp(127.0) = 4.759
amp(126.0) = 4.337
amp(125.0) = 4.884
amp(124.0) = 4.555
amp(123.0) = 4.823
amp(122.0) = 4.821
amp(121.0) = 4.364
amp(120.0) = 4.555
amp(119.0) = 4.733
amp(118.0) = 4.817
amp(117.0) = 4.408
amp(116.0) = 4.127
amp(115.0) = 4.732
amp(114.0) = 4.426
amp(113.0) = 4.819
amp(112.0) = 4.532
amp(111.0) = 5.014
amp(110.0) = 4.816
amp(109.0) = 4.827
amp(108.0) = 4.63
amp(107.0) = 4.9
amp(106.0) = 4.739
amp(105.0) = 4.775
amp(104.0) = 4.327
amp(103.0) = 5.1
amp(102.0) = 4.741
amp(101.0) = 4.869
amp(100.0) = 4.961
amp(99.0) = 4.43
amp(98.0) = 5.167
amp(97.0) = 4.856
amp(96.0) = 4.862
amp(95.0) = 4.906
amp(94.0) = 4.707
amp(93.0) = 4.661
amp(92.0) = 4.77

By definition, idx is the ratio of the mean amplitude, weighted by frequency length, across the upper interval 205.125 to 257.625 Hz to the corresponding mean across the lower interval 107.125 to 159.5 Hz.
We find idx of 1.63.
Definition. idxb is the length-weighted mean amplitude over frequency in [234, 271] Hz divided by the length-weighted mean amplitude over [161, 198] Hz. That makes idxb 1.6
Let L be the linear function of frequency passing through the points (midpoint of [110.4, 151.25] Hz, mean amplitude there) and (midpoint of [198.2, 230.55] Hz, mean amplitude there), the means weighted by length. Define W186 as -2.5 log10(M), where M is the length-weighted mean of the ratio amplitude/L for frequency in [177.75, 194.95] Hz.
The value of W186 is 0.08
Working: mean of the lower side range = 4.63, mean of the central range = 5.76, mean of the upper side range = 7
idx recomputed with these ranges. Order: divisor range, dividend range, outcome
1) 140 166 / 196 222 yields 1.77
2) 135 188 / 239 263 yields 1.78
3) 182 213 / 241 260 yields 1.20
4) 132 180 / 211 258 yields 1.98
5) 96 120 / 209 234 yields 1.58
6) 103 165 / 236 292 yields 1.59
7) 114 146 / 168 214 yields 1.17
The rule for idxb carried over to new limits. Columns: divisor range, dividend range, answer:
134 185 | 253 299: 1.67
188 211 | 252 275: 1.07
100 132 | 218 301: 1.49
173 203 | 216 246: 1.38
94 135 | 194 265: 1.49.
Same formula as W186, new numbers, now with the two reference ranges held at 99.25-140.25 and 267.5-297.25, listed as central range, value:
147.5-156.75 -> 0.21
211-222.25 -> -0.24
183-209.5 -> -0.10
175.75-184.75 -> 0.08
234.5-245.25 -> -0.23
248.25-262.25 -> -0.13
